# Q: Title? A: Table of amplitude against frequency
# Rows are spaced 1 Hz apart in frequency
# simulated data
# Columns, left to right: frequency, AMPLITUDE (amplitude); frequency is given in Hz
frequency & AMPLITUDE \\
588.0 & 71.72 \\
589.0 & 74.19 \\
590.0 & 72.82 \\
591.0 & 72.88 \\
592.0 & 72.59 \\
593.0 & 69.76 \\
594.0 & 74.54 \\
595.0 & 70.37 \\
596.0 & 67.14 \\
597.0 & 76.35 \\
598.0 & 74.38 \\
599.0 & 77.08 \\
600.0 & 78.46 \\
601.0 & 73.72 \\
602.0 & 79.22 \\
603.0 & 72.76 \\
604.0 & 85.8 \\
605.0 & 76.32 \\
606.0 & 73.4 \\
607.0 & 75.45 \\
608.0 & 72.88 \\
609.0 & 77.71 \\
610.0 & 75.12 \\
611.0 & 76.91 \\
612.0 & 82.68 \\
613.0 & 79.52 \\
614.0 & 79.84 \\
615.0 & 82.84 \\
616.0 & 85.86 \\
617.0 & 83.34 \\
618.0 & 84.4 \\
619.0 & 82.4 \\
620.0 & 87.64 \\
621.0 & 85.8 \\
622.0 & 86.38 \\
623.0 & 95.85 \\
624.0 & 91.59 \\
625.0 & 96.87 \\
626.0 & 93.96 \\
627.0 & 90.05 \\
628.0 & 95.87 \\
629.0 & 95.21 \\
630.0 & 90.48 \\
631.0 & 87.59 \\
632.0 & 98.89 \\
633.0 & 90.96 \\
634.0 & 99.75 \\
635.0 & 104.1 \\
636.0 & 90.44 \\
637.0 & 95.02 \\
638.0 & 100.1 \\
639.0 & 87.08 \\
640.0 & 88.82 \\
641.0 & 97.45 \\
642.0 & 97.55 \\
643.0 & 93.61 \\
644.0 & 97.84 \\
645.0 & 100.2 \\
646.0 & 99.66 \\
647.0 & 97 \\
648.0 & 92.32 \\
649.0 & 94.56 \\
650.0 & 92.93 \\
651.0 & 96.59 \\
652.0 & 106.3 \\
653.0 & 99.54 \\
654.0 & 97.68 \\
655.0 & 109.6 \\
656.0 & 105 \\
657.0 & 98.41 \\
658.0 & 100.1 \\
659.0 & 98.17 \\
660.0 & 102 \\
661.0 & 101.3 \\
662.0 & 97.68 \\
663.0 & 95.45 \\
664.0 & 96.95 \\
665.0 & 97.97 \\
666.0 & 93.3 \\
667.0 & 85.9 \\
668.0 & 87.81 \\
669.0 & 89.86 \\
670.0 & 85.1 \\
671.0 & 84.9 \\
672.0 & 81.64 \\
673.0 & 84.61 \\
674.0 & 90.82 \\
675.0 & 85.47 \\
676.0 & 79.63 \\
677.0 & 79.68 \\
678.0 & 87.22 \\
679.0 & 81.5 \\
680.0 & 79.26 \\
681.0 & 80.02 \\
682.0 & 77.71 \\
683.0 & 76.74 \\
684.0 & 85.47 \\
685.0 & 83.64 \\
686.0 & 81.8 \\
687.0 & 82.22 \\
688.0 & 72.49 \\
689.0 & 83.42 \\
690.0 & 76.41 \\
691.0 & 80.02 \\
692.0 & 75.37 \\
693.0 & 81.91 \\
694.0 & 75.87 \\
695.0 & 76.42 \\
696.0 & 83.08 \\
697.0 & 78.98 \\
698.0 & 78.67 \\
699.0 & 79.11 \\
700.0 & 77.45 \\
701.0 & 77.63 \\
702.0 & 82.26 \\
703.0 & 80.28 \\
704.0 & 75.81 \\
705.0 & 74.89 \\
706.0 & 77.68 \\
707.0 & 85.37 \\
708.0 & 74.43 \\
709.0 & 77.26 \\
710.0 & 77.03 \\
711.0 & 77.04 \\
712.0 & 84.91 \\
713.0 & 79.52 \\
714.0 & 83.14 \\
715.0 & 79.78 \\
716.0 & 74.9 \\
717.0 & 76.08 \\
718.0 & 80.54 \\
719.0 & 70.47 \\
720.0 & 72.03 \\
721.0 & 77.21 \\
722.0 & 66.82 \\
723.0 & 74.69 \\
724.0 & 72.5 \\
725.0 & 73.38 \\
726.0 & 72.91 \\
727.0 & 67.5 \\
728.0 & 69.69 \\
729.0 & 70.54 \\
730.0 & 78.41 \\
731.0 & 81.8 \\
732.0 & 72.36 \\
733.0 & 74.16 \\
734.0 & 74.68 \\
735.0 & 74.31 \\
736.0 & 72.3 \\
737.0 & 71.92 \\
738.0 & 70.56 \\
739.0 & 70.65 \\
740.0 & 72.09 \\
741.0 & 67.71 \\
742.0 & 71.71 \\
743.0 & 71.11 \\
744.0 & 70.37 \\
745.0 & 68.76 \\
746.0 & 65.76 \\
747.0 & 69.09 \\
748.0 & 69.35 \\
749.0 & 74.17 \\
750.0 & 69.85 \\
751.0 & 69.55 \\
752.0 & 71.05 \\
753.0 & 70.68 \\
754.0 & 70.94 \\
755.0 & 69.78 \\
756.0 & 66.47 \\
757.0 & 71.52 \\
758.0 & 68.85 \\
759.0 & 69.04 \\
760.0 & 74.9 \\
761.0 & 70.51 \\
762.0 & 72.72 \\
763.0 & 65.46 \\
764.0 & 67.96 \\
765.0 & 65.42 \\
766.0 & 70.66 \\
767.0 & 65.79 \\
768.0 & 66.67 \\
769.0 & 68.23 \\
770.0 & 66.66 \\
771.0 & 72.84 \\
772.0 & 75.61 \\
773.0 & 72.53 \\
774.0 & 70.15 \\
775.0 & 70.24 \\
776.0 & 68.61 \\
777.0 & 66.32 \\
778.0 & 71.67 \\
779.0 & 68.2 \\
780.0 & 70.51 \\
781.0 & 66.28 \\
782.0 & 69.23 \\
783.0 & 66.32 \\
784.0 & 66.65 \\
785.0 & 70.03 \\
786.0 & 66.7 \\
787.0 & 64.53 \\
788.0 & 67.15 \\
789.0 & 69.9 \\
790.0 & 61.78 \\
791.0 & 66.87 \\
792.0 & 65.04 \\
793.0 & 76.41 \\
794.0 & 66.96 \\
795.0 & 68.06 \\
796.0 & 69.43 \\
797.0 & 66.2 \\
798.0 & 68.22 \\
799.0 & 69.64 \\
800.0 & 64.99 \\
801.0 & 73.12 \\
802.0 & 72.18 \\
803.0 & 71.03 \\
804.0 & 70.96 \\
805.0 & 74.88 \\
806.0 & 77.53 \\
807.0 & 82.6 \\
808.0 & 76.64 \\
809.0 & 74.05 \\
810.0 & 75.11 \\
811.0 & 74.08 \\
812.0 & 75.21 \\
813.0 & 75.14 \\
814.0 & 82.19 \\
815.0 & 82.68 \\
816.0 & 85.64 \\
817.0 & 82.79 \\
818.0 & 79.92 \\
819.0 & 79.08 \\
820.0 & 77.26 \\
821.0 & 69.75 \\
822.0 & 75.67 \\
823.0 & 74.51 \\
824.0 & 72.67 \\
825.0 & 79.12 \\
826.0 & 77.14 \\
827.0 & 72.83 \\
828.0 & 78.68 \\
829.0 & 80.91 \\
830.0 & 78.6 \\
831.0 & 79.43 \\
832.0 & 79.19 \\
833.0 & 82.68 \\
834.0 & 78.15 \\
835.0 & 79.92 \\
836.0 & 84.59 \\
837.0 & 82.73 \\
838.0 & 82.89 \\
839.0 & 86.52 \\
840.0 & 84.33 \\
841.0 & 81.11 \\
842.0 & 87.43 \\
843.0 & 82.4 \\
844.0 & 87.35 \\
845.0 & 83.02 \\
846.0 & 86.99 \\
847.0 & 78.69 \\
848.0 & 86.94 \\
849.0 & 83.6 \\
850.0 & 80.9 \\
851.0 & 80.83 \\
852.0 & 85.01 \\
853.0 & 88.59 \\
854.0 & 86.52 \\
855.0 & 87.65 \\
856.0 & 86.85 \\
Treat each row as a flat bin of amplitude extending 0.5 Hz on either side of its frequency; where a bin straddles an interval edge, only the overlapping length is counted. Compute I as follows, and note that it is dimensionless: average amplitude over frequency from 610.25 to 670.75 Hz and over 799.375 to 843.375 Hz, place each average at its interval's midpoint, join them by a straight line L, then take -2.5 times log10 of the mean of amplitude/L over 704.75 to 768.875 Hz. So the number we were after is 0.174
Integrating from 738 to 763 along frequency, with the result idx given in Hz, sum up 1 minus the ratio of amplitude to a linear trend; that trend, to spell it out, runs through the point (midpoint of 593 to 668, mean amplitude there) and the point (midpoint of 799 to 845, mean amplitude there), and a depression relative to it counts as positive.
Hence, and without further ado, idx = 3.7 Hz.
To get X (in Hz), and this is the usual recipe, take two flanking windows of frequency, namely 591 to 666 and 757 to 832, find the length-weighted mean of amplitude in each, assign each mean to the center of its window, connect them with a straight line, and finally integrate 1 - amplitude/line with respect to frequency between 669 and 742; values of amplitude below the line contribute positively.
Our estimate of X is 3.0 Hz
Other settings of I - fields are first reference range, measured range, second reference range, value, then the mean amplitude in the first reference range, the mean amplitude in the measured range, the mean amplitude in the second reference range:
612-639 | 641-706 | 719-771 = -0.07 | 90.4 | 87.9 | 70.8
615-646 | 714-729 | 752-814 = 0.08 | 92.5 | 73.7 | 70.1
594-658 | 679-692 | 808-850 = 0.08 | 88.4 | 79.8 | 80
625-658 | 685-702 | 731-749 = 0.06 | 96.5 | 79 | 71.4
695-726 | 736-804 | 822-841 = 0.14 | 77.3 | 69.3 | 79.6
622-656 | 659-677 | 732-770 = -0.01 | 95.9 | 90.5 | 70.1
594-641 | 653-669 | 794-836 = -0.18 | 84.7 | 97.6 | 75.8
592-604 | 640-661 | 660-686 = -0.18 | 74.4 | 98.6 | 87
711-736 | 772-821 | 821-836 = 0.07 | 75.1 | 71.9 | 77.8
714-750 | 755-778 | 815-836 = 0.08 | 72.7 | 69.5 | 78.5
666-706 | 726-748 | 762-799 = 0.04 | 81.2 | 71.7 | 68.4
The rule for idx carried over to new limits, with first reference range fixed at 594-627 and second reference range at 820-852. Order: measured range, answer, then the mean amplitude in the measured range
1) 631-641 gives -1.7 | 94.8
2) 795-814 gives 1.8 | 73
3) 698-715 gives 0.4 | 79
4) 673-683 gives -0.2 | 82.2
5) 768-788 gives 2.9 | 68.9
